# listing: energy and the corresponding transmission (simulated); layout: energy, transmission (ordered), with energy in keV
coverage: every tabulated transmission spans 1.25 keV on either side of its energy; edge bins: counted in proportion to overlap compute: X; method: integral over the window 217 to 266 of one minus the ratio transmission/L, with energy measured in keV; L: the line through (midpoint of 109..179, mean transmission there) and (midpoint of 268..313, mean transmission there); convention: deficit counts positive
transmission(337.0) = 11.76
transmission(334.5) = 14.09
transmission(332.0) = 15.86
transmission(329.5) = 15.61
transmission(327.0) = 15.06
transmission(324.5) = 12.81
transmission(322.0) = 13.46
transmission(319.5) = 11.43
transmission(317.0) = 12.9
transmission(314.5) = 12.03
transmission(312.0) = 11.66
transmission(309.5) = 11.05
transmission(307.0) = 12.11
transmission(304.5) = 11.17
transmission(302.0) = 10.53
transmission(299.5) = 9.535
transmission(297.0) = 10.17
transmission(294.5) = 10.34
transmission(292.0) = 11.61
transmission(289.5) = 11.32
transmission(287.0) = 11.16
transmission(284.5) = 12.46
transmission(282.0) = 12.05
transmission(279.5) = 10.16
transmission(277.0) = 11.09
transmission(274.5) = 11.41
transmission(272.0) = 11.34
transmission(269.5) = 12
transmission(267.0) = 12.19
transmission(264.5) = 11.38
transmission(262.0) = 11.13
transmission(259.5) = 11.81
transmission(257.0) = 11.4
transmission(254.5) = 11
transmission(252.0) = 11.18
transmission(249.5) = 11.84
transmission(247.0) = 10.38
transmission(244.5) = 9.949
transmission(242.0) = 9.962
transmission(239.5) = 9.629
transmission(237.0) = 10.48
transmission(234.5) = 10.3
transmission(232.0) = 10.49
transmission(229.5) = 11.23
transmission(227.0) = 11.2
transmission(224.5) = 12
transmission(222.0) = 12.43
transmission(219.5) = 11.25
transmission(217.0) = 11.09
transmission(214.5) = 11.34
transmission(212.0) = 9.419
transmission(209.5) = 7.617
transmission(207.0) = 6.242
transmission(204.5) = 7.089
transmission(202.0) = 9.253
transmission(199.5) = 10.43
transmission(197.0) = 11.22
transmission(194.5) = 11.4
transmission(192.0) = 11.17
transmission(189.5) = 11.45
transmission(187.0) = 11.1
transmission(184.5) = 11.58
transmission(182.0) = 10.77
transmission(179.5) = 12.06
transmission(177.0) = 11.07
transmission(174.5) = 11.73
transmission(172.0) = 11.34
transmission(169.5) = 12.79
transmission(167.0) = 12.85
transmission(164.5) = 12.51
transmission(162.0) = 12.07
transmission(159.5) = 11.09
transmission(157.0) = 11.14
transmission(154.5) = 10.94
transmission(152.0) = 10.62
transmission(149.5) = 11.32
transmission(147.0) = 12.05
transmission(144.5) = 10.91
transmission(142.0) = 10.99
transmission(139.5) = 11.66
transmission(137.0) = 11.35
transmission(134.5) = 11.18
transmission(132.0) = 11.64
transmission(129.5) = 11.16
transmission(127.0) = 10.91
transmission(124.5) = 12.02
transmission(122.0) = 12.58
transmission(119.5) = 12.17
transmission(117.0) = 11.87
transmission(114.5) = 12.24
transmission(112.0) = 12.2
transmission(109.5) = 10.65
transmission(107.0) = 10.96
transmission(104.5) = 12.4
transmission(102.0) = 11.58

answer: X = 1.4 keV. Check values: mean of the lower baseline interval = 11.6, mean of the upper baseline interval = 11.2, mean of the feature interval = 11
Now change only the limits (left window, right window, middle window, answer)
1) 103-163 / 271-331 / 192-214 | 4.4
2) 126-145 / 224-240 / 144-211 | 1.0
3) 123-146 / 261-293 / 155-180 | -1.0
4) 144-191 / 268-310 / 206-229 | 2.1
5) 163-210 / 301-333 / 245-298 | 3.3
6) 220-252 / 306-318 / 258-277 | -0.5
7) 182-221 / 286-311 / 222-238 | -1.1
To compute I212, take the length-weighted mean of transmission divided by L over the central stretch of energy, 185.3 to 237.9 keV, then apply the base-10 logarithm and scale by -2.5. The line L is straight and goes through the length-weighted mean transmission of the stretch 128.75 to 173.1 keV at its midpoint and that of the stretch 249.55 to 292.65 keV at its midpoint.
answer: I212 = 0.11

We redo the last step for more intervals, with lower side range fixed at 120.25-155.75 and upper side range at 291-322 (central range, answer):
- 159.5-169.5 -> -0.09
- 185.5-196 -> 0.01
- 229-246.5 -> 0.11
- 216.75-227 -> -0.03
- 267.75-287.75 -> -0.02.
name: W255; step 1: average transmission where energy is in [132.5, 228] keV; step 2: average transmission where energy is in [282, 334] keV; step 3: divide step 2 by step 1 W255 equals 1.10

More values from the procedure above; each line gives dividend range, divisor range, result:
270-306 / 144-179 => 0.95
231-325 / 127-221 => 1.03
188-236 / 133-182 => 0.90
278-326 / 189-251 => 1.11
